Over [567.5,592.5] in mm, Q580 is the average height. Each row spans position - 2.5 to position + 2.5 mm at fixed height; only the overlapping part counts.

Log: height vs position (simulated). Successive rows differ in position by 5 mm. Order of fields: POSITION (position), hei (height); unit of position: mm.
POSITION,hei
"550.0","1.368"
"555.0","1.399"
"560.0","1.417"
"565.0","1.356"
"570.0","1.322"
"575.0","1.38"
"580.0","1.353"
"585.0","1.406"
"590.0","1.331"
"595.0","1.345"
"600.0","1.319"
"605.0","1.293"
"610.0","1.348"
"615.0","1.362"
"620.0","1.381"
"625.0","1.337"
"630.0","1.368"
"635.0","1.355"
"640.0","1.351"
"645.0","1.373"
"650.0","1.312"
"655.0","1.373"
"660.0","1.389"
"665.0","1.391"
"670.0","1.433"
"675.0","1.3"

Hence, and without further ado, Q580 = 1.36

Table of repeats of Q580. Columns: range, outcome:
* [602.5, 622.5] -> 1.35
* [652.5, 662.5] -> 1.38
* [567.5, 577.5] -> 1.35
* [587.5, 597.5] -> 1.34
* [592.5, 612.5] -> 1.33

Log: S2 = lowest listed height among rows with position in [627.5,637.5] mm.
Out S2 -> 1.355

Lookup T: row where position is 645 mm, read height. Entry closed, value 1.373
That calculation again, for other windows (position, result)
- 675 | 1.3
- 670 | 1.433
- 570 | 1.322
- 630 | 1.368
